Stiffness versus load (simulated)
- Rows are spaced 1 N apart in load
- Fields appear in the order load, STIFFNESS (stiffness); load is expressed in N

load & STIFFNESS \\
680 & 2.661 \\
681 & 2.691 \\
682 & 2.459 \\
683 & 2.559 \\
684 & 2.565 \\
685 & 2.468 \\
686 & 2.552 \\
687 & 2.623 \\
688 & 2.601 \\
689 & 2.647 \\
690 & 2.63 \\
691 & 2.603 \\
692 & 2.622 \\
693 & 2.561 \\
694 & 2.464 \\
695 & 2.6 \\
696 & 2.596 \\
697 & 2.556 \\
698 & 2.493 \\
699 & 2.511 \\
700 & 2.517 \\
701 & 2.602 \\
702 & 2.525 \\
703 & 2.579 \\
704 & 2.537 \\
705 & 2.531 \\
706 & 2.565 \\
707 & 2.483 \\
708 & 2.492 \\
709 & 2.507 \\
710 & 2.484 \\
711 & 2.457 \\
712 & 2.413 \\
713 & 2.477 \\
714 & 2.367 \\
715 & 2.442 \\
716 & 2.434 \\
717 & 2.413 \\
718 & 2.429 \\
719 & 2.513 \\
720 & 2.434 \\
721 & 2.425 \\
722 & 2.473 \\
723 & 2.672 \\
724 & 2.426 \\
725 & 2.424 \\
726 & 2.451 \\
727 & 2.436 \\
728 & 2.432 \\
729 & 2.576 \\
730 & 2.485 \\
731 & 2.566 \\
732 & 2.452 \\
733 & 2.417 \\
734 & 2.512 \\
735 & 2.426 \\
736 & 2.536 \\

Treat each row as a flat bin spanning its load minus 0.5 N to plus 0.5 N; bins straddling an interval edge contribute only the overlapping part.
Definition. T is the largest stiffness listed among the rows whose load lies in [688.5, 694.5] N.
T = 2.647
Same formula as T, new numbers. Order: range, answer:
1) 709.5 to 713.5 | 2.484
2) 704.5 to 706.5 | 2.565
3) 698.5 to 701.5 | 2.602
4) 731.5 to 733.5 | 2.452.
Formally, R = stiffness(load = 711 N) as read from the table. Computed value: 2.457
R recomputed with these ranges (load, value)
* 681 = 2.691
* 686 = 2.552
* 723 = 2.672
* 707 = 2.483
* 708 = 2.492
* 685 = 2.468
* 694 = 2.464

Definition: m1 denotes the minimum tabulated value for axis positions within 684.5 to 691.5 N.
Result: 2.468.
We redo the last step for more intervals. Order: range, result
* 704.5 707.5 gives 2.483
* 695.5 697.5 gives 2.556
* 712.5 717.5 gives 2.367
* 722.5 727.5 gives 2.424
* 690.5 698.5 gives 2.464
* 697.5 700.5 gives 2.493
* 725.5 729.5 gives 2.432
